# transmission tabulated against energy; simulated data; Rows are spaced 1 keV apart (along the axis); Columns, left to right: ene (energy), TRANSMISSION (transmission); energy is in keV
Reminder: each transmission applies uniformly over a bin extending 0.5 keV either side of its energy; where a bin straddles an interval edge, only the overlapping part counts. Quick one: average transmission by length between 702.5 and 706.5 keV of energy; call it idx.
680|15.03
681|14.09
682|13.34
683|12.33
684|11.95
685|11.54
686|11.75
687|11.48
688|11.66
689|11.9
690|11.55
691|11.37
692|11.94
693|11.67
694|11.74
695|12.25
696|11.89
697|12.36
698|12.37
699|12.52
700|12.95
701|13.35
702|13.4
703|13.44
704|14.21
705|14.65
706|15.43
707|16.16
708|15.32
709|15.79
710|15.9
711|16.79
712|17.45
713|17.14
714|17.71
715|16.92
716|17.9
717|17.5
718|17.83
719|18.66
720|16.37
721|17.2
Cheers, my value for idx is 14.4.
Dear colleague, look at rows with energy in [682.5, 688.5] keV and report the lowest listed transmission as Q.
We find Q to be 11.48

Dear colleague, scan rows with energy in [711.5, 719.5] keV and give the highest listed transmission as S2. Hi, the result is 18.66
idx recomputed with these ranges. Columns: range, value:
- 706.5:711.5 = 16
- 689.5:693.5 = 11.6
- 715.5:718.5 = 17.7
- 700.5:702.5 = 13.4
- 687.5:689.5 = 11.8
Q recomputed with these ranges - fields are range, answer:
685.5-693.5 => 11.37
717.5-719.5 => 17.83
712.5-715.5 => 16.92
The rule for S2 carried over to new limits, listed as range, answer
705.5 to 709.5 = 16.16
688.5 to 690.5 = 11.9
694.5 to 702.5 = 13.4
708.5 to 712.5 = 17.45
